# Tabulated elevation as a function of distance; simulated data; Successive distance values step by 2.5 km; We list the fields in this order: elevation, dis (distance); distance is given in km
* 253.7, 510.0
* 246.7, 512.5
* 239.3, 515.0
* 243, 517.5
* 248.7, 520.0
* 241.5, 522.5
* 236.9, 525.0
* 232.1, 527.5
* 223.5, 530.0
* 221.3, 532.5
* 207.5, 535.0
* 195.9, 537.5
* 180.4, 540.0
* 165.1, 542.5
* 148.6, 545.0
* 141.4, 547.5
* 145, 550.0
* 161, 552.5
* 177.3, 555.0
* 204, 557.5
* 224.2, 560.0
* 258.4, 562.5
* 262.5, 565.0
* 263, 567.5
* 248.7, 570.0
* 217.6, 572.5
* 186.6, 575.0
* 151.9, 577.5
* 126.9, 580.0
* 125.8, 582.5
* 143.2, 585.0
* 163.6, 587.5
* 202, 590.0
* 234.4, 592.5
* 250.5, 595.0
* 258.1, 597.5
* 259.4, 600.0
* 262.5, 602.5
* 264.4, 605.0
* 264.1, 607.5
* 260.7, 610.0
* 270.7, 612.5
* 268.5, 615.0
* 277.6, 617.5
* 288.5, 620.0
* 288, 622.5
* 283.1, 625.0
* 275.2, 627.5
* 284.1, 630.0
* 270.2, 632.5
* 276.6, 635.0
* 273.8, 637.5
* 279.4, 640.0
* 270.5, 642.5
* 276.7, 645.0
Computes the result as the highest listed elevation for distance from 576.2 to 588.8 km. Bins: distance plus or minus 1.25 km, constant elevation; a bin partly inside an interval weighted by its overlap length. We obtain 163.6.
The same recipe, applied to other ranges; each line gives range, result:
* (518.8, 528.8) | 248.7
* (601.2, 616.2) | 270.7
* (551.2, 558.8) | 204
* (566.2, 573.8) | 263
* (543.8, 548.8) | 148.6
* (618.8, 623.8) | 288.5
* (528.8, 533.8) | 223.5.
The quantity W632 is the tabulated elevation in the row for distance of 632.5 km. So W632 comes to 270.2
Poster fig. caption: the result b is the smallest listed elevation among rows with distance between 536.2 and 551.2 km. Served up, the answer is 141.4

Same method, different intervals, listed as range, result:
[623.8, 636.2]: 270.2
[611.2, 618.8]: 268.5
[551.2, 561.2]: 161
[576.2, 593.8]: 125.8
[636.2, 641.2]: 273.8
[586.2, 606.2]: 163.6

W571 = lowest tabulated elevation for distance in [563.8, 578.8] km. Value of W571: 151.9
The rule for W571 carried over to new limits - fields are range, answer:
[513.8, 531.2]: 223.5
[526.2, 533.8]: 221.3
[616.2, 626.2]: 277.6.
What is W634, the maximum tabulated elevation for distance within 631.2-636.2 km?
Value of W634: 276.6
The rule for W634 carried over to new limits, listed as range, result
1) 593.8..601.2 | 259.4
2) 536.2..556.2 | 195.9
